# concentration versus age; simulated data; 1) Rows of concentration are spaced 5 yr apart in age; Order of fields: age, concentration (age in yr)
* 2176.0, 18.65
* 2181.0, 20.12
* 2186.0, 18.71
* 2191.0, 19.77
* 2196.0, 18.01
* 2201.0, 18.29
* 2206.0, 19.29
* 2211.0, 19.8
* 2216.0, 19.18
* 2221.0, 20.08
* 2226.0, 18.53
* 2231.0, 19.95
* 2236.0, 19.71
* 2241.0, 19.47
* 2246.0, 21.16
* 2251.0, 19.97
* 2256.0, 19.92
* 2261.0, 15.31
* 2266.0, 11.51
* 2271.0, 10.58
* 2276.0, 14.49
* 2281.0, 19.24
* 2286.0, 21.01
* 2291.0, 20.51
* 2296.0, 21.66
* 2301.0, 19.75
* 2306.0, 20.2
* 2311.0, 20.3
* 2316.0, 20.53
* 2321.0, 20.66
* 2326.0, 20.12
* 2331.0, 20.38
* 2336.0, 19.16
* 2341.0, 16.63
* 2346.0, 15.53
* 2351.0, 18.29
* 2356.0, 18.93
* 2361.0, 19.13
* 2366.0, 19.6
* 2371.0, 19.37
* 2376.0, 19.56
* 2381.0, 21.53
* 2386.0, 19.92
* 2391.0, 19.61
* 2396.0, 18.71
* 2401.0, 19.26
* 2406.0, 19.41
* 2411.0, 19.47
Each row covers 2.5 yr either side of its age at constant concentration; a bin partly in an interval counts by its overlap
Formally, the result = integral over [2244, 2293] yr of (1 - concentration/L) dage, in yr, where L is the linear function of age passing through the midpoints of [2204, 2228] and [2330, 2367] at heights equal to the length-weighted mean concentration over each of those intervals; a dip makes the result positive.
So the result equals 4.32 yr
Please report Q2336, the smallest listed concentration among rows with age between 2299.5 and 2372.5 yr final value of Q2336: 15.53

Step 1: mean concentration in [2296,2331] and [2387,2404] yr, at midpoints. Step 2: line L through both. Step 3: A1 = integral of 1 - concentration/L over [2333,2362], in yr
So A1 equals 2.9 yr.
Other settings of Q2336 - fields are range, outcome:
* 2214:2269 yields 11.51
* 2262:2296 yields 10.58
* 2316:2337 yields 19.16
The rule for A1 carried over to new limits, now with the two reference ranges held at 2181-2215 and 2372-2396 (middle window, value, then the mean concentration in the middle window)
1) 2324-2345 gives 0.98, 18.8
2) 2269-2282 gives 3.36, 14.4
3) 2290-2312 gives -1.05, 20.5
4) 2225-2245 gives -0.38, 19.6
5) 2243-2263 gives 0.14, 19.2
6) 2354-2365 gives 0.40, 19.1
